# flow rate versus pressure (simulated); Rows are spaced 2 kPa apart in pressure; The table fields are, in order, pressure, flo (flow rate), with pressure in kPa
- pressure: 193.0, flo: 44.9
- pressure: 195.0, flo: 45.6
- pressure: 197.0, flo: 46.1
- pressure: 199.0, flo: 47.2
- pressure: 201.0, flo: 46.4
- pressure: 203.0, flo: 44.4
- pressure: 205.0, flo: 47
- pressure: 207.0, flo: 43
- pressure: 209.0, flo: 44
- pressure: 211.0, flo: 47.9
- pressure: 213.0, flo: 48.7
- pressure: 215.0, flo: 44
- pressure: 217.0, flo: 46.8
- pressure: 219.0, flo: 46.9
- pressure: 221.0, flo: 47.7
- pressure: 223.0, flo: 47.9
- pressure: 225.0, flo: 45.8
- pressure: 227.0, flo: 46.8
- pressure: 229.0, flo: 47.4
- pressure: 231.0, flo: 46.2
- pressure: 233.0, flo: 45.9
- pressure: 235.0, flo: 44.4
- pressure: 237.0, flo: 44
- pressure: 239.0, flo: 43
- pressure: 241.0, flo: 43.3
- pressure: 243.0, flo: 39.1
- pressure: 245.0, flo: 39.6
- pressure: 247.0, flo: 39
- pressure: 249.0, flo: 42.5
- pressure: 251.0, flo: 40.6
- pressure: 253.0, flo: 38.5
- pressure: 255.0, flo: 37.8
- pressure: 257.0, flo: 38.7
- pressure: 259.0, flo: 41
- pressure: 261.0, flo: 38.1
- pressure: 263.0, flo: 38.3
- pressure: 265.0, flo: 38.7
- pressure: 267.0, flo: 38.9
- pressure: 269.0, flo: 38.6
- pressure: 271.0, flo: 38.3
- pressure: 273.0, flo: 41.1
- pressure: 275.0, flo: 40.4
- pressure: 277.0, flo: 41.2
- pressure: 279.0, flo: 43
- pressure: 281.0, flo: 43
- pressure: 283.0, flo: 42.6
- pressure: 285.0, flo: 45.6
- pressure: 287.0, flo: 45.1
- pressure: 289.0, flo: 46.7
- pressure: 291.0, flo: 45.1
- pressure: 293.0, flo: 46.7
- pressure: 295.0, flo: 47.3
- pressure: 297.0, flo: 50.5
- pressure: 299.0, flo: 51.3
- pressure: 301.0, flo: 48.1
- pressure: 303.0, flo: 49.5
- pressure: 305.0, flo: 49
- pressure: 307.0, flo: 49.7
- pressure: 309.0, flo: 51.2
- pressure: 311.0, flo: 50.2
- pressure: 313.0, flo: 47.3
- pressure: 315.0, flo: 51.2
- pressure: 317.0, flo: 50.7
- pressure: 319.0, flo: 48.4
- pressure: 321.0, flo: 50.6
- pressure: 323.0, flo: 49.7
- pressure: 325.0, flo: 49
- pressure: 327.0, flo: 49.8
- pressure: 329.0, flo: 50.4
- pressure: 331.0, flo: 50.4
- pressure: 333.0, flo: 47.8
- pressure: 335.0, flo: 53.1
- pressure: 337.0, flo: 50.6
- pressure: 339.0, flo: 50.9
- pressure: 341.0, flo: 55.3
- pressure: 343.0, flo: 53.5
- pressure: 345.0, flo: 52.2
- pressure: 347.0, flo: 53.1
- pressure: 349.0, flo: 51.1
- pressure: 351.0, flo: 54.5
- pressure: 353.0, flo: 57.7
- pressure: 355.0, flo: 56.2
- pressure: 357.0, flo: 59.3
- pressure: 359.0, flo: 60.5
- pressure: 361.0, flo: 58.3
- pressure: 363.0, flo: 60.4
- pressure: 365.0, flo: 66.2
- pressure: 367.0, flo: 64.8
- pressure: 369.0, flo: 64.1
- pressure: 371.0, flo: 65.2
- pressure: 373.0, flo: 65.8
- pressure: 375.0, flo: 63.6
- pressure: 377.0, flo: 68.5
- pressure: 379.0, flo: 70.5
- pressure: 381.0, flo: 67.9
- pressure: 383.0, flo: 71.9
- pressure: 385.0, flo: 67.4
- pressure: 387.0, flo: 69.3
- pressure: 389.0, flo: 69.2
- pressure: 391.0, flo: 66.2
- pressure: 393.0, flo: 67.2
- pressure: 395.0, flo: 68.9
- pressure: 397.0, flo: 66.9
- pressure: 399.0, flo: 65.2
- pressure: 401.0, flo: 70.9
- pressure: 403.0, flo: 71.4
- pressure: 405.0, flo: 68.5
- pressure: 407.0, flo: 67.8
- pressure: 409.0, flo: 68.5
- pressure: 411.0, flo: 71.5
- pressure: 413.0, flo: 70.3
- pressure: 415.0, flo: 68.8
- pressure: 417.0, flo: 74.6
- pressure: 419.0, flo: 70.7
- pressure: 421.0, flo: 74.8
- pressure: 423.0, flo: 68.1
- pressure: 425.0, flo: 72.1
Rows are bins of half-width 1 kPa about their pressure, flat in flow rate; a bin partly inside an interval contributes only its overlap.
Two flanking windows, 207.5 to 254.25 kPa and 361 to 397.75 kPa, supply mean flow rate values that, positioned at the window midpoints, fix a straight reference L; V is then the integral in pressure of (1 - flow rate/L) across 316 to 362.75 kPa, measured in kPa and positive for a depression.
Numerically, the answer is 6.0 kPa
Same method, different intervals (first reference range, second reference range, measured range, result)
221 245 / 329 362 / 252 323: 6.64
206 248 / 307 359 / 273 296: 2.16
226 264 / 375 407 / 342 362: 1.87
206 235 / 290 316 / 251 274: 4.19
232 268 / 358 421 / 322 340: 1.94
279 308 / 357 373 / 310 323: 0.59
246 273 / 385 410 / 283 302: -0.39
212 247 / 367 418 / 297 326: 3.56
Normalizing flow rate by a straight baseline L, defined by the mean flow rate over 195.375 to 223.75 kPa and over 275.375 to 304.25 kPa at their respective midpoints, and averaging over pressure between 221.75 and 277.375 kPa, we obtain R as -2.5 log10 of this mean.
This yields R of 0.11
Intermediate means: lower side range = 46.3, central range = 41.6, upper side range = 46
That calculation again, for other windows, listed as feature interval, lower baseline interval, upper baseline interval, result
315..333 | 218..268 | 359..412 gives 0.134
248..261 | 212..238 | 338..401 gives 0.242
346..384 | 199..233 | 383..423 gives 0.047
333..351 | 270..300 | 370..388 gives 0.123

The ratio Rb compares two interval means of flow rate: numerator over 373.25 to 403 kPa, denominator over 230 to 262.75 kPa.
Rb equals 1.7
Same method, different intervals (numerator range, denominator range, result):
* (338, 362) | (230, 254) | 1.31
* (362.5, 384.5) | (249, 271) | 1.70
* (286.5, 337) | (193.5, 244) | 1.08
